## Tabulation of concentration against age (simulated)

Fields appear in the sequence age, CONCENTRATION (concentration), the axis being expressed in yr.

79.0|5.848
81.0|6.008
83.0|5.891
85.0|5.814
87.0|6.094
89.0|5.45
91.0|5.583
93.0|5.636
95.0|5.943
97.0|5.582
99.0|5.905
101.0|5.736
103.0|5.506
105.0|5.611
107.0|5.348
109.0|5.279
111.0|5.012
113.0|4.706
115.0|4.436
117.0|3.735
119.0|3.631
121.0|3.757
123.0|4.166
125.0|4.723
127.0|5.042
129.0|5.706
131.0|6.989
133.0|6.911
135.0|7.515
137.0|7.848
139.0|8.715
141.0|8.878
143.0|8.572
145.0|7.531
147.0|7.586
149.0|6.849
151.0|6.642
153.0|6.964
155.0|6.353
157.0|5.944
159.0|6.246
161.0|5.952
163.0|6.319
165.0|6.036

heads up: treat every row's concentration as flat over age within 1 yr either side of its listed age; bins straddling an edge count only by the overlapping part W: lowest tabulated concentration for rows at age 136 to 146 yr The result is 7.531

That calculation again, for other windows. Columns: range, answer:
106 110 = 5.279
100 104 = 5.506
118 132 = 3.631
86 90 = 5.45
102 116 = 4.436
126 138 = 5.042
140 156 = 6.353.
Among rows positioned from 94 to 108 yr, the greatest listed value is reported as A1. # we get 5.943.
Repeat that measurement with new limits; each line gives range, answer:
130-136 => 7.515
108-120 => 5.279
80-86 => 6.008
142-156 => 8.572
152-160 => 6.964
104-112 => 5.611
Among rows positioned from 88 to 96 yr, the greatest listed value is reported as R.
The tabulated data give 5.943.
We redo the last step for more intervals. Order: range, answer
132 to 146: 8.878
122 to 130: 5.706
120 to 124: 4.166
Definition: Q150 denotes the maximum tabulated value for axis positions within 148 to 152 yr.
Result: 6.849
